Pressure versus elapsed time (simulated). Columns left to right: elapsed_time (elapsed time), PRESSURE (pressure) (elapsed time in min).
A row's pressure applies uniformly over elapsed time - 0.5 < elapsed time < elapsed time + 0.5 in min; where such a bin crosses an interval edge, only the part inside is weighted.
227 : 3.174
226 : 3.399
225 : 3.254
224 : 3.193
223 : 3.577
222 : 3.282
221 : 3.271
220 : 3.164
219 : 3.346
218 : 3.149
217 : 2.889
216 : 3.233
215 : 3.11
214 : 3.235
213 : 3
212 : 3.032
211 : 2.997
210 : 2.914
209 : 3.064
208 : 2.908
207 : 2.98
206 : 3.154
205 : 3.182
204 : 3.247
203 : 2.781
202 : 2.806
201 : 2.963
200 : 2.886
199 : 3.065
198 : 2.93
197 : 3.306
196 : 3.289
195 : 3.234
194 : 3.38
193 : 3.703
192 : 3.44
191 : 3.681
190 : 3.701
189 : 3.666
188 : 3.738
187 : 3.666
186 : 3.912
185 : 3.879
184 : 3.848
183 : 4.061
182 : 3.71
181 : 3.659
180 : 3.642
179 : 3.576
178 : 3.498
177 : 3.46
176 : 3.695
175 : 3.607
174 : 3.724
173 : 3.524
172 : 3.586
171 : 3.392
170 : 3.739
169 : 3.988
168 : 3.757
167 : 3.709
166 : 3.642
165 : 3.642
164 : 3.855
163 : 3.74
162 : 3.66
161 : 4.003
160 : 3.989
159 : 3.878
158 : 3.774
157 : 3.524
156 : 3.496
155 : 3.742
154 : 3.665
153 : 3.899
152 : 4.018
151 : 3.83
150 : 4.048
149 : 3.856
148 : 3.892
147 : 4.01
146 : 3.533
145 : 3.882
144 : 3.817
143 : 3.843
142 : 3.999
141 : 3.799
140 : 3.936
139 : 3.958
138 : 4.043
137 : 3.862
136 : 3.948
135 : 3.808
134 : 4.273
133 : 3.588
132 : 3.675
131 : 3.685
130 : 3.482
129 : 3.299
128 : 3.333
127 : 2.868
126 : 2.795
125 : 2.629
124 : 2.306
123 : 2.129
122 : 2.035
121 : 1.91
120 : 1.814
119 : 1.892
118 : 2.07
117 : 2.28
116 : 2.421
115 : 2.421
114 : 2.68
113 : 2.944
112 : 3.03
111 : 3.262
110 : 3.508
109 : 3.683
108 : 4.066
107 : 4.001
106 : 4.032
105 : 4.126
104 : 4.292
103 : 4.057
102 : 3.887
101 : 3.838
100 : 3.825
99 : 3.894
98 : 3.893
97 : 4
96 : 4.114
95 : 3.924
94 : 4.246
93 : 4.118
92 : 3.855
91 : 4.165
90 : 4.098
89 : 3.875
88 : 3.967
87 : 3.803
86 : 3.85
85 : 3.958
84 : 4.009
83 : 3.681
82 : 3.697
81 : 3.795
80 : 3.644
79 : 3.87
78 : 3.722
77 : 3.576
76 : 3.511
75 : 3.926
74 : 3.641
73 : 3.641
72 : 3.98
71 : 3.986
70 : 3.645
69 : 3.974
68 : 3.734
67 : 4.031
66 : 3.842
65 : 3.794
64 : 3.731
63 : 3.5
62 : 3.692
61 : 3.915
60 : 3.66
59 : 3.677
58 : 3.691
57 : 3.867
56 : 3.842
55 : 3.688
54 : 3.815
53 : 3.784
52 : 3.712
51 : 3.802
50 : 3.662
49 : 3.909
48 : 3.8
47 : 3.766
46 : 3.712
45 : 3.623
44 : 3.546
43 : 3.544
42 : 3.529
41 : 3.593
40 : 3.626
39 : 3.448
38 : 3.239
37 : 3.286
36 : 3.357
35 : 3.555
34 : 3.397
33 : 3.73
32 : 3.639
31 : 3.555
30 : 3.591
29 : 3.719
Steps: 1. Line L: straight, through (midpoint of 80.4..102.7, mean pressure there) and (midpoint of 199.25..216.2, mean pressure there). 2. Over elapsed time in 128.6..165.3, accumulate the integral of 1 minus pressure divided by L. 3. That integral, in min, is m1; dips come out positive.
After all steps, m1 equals -3.3 min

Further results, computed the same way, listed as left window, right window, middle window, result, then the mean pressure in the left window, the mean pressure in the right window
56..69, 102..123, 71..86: -1.0 min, 3.77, 3.03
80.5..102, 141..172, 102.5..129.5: 6.4 min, 3.93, 3.79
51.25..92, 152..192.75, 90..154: 4.3 min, 3.8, 3.71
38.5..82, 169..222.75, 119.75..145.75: 1.3 min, 3.73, 3.36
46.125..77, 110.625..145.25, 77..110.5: -4.5 min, 3.77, 3.13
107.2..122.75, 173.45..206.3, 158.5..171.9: -2.3 min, 2.68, 3.46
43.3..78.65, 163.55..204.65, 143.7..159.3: -0.9 min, 3.75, 3.52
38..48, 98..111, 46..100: -1.2 min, 3.59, 3.91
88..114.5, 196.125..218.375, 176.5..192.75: -2.5 min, 3.83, 3.04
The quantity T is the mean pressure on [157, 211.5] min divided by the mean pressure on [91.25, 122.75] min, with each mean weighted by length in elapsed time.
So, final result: 1.04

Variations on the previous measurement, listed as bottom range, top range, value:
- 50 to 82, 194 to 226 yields 0.83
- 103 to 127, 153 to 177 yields 1.28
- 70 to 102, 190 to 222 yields 0.81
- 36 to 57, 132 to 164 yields 1.06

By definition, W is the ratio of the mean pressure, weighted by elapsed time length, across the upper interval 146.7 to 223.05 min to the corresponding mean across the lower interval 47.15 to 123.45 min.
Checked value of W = 0.97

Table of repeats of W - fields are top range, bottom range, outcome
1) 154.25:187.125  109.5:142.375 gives 1.21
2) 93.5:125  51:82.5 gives 0.86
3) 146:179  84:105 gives 0.94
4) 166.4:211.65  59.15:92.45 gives 0.90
